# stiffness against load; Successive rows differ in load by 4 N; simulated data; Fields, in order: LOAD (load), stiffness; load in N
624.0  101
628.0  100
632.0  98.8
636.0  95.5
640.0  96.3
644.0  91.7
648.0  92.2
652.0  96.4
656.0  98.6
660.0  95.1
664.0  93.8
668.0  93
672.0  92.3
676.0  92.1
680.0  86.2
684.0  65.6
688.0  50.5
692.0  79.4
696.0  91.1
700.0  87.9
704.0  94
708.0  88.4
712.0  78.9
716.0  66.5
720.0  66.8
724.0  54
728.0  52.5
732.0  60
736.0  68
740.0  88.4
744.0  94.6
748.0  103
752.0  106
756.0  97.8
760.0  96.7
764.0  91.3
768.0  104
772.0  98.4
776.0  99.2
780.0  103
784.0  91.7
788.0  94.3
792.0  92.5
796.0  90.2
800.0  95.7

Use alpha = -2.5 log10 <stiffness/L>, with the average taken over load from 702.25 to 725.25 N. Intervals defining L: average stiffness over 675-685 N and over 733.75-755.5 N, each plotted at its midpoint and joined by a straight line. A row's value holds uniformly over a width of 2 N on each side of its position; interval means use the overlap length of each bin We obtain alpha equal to 0.16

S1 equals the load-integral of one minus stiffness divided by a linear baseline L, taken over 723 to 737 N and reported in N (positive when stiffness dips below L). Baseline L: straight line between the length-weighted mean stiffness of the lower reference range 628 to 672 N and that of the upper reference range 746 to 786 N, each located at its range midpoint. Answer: 5.7 N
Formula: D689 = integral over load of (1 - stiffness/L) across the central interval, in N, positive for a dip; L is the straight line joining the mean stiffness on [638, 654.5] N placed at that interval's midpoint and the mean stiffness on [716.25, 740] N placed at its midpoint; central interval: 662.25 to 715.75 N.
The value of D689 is -3.96 N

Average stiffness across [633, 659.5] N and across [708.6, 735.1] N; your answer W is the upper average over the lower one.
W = 0.68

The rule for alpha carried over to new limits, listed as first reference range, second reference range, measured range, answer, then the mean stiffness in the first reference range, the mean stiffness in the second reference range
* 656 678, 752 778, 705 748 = 0.29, 93.7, 98.5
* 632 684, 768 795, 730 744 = 0.26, 92.7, 96.8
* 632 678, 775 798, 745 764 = -0.05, 94.5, 95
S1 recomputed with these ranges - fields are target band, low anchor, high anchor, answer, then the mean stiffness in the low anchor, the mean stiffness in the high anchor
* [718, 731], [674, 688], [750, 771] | 4.5 N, 76.9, 99.1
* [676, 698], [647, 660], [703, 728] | 1.8 N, 95.9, 72.2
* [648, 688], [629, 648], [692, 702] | 1.4 N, 95.5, 87.5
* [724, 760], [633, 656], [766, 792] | 5.3 N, 95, 98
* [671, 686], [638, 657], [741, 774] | 1.9 N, 94.9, 98.7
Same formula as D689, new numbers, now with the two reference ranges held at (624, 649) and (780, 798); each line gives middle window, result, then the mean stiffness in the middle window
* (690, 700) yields 1.0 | 85.8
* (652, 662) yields -0.1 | 96.8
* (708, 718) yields 2.0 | 75.8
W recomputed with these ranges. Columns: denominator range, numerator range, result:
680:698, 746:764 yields 1.36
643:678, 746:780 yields 1.06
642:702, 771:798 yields 1.10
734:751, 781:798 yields 1.04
